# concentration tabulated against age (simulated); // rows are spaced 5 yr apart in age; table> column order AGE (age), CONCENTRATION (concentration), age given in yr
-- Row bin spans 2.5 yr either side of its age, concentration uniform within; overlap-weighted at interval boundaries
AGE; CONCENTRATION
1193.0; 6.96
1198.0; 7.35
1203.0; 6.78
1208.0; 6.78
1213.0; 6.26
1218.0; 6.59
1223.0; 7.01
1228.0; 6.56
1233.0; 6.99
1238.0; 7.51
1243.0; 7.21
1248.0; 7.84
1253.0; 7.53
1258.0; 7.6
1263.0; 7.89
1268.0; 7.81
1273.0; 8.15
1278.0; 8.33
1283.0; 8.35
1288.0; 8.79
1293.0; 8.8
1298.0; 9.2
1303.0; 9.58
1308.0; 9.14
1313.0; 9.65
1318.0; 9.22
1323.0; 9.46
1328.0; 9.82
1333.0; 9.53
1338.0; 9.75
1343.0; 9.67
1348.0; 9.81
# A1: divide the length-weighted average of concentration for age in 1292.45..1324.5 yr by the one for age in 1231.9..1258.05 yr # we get 1.25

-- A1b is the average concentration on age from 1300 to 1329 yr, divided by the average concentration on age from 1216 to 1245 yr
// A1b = 1.4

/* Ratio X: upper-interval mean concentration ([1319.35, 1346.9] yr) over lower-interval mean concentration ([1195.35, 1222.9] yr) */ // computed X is 1.42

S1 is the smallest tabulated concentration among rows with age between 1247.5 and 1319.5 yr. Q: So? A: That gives 7.53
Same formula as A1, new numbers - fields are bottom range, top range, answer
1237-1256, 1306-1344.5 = 1.27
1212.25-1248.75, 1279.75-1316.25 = 1.30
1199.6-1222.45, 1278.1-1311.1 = 1.34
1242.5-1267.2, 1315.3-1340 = 1.25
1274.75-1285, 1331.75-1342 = 1.16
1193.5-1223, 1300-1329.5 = 1.39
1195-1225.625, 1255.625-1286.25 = 1.18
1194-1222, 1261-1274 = 1.17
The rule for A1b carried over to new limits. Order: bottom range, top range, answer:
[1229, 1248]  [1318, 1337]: 1.32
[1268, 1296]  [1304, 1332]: 1.12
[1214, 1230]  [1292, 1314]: 1.39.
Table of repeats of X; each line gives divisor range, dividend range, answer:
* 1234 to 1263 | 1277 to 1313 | 1.19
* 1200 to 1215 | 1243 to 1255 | 1.14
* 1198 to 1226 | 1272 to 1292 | 1.25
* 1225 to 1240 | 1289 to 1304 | 1.30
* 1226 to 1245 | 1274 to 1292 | 1.20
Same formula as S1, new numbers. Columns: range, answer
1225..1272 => 6.56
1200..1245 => 6.26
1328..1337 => 9.53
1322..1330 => 9.46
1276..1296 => 8.33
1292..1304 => 8.8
